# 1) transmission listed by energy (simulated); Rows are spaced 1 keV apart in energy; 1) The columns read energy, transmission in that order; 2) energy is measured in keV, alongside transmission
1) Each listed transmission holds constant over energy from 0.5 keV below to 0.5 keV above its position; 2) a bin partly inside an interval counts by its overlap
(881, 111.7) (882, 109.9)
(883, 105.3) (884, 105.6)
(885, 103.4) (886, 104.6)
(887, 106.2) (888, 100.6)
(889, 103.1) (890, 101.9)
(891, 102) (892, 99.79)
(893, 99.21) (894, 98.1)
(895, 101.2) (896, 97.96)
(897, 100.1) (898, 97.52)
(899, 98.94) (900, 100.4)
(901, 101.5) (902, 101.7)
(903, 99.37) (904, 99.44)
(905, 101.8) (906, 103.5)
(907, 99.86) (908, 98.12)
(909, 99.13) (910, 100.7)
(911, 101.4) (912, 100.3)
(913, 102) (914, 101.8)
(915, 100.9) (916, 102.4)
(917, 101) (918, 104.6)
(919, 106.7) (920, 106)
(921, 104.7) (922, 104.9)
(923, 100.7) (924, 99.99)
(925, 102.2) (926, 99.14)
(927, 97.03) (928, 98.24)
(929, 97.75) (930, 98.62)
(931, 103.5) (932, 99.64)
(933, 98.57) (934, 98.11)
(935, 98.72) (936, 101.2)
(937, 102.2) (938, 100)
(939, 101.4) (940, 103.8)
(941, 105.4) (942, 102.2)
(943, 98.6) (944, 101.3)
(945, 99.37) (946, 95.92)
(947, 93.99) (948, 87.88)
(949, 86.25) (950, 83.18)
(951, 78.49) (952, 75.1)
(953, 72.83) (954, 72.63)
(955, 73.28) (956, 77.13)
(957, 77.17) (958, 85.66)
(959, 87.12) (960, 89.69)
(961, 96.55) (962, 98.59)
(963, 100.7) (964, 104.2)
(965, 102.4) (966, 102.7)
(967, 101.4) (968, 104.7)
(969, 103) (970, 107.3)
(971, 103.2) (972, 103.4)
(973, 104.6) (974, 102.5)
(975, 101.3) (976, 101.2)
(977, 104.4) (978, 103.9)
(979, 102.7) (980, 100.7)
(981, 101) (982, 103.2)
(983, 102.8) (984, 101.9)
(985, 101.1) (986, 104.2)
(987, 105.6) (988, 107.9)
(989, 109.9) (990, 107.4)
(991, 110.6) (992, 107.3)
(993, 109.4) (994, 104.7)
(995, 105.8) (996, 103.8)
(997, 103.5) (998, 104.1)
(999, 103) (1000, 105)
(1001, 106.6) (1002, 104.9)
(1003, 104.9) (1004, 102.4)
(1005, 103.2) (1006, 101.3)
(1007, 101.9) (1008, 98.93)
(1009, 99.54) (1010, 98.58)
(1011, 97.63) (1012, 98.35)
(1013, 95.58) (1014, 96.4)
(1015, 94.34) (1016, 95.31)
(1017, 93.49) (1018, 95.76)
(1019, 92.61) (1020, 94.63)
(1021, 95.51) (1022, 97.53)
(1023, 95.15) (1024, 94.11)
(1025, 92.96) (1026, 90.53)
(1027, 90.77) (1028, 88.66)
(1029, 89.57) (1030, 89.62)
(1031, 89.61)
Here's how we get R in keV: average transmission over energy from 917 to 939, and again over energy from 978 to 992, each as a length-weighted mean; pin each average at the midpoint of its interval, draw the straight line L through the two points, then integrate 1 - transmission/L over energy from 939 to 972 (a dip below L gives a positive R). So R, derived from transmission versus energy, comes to 3.1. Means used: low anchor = 101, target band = 93.2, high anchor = 105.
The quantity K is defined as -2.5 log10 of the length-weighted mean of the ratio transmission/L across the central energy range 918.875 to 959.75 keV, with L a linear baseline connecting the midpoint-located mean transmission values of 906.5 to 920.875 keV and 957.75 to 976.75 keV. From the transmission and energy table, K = 0.07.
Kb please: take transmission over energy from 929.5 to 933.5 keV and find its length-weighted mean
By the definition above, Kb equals 100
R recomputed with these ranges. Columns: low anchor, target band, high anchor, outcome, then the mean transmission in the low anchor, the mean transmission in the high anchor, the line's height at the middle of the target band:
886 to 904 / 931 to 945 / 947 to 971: -1.1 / 101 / 90.3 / 93.7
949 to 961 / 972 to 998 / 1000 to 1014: -3.4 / 80.3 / 101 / 92.3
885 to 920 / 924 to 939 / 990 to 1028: 0.2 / 101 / 99.7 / 101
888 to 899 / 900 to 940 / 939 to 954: -2.2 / 100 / 91.4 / 95.7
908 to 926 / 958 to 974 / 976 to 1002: 0.6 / 102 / 105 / 104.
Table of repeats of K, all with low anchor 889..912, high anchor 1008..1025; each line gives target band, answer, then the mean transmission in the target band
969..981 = -0.06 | 103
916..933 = -0.02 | 101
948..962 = 0.20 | 82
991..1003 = -0.10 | 105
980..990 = -0.08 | 104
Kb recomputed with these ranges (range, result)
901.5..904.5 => 100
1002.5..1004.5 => 104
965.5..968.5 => 103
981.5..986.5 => 103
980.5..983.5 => 102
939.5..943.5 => 103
